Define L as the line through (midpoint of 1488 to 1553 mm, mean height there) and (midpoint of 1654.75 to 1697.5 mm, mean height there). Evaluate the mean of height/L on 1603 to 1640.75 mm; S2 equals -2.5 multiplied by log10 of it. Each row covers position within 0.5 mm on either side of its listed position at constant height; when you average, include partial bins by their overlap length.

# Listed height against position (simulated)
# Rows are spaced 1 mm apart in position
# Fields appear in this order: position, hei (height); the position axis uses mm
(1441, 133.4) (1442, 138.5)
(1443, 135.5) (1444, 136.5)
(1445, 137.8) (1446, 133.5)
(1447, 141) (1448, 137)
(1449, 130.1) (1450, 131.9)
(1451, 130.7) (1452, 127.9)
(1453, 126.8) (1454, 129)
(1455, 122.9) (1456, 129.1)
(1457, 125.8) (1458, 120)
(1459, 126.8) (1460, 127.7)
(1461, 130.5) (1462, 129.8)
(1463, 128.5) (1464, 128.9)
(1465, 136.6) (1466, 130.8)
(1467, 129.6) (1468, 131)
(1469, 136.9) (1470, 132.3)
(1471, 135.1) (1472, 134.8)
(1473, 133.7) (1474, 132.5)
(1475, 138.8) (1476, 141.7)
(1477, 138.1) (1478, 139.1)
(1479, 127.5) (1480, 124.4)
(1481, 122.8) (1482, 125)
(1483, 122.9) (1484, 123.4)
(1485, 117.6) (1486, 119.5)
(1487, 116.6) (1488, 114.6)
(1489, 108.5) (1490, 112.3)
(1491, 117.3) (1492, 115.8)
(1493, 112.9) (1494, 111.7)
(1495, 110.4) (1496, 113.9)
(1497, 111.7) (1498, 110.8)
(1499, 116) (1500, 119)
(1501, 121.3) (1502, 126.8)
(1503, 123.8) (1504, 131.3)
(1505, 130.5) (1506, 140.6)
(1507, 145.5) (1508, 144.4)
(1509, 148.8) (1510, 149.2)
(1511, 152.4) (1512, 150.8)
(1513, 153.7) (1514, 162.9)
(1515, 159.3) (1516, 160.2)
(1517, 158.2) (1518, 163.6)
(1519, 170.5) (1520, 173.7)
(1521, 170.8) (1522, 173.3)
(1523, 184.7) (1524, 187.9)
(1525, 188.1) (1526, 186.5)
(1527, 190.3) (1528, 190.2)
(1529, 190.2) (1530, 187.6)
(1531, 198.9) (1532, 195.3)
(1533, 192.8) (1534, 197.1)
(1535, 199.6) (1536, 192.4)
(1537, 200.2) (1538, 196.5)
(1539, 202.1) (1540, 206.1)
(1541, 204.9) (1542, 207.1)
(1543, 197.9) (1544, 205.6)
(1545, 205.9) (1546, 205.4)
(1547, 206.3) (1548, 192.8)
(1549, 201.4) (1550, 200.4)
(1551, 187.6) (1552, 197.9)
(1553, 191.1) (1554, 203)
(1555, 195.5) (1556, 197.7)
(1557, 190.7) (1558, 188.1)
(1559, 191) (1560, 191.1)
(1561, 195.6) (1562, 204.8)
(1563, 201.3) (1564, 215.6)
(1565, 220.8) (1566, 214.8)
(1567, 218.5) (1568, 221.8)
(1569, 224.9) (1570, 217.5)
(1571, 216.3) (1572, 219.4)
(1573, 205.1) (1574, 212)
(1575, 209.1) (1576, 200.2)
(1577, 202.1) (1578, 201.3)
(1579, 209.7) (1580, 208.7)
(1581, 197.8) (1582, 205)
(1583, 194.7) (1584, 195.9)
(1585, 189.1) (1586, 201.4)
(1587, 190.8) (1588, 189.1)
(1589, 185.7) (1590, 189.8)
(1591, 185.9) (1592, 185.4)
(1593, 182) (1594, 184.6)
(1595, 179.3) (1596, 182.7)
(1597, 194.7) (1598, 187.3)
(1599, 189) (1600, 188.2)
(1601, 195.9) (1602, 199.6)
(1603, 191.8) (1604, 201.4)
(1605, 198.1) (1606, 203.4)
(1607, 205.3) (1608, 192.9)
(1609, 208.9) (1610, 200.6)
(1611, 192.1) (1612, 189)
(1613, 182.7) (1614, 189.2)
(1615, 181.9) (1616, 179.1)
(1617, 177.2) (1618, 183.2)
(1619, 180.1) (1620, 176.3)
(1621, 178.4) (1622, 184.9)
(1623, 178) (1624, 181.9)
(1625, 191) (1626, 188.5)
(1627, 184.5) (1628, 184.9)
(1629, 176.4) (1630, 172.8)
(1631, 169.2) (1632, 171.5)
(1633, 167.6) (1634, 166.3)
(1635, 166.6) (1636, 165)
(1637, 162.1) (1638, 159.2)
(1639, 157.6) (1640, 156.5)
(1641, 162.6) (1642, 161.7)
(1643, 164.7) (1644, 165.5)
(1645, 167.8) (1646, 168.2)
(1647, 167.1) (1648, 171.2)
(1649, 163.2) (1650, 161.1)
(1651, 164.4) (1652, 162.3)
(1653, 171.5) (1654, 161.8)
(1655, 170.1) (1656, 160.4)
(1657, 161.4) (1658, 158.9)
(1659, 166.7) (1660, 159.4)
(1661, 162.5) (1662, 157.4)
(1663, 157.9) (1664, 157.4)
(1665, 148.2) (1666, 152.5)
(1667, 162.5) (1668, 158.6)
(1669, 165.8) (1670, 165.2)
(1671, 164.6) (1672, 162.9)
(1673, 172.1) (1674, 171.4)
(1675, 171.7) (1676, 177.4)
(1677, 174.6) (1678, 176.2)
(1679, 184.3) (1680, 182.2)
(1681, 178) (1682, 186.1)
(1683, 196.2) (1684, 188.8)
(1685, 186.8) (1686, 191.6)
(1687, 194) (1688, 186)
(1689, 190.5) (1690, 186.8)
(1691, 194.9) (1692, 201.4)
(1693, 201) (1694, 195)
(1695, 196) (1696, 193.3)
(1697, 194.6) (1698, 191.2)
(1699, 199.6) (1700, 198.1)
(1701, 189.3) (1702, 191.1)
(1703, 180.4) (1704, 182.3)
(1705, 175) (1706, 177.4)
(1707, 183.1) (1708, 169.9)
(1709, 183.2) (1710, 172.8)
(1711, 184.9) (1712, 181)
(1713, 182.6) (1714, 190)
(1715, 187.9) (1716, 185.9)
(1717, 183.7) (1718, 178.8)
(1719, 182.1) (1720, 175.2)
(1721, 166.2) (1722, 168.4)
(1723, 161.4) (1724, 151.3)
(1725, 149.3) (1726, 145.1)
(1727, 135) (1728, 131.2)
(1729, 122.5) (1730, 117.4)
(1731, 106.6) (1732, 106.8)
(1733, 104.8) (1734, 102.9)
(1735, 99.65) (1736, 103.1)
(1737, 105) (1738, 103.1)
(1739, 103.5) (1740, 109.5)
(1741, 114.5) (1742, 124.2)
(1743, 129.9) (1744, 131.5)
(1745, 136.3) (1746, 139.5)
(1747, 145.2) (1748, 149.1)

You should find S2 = -0.056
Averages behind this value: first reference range 165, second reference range 176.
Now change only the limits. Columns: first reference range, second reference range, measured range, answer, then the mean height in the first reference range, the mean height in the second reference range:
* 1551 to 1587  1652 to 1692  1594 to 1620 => 0.01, 204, 172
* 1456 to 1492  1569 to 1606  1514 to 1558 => -0.15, 127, 197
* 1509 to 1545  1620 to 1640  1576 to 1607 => -0.10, 183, 174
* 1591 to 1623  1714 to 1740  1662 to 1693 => -0.11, 189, 139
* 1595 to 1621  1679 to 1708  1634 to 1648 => 0.16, 190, 189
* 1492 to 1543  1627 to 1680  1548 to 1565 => -0.21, 162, 166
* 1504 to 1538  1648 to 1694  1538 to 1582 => -0.18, 172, 173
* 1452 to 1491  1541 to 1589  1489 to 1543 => 0.04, 128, 203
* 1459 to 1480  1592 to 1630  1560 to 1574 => -0.24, 133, 188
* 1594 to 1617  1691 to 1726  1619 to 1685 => 0.11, 192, 182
